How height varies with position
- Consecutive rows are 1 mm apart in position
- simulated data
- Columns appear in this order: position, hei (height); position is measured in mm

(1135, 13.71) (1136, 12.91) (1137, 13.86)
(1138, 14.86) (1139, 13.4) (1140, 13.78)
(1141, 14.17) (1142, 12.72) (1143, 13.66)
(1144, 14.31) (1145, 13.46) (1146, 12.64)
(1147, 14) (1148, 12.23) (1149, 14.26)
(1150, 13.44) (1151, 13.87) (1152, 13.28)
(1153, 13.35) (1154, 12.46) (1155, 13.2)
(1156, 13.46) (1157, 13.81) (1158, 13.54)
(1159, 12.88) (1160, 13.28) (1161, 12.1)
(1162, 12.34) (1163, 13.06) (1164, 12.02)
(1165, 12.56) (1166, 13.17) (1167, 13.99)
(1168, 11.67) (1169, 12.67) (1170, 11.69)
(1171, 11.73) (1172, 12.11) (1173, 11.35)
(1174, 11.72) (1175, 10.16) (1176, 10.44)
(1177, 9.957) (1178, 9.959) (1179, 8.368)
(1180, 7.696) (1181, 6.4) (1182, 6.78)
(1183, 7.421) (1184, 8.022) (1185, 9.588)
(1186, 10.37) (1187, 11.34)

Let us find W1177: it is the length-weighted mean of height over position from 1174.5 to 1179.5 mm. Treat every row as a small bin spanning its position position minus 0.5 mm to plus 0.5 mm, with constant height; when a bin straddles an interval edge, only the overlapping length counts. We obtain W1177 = 9.78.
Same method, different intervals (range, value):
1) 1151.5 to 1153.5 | 13.3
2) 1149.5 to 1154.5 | 13.3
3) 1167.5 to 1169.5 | 12.2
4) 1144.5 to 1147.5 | 13.4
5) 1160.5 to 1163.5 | 12.5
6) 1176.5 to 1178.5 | 9.96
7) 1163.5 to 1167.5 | 12.9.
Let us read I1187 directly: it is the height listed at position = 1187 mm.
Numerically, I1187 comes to 11.34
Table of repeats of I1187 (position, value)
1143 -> 13.66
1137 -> 13.86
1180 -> 7.696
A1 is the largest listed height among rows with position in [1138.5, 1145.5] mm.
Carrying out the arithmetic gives 14.31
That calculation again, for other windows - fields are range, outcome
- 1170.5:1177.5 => 12.11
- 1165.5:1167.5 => 13.99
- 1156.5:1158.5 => 13.81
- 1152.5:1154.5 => 13.35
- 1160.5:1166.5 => 13.17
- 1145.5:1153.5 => 14.26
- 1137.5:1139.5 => 14.86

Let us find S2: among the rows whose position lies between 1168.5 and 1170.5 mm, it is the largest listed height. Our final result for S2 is 12.67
